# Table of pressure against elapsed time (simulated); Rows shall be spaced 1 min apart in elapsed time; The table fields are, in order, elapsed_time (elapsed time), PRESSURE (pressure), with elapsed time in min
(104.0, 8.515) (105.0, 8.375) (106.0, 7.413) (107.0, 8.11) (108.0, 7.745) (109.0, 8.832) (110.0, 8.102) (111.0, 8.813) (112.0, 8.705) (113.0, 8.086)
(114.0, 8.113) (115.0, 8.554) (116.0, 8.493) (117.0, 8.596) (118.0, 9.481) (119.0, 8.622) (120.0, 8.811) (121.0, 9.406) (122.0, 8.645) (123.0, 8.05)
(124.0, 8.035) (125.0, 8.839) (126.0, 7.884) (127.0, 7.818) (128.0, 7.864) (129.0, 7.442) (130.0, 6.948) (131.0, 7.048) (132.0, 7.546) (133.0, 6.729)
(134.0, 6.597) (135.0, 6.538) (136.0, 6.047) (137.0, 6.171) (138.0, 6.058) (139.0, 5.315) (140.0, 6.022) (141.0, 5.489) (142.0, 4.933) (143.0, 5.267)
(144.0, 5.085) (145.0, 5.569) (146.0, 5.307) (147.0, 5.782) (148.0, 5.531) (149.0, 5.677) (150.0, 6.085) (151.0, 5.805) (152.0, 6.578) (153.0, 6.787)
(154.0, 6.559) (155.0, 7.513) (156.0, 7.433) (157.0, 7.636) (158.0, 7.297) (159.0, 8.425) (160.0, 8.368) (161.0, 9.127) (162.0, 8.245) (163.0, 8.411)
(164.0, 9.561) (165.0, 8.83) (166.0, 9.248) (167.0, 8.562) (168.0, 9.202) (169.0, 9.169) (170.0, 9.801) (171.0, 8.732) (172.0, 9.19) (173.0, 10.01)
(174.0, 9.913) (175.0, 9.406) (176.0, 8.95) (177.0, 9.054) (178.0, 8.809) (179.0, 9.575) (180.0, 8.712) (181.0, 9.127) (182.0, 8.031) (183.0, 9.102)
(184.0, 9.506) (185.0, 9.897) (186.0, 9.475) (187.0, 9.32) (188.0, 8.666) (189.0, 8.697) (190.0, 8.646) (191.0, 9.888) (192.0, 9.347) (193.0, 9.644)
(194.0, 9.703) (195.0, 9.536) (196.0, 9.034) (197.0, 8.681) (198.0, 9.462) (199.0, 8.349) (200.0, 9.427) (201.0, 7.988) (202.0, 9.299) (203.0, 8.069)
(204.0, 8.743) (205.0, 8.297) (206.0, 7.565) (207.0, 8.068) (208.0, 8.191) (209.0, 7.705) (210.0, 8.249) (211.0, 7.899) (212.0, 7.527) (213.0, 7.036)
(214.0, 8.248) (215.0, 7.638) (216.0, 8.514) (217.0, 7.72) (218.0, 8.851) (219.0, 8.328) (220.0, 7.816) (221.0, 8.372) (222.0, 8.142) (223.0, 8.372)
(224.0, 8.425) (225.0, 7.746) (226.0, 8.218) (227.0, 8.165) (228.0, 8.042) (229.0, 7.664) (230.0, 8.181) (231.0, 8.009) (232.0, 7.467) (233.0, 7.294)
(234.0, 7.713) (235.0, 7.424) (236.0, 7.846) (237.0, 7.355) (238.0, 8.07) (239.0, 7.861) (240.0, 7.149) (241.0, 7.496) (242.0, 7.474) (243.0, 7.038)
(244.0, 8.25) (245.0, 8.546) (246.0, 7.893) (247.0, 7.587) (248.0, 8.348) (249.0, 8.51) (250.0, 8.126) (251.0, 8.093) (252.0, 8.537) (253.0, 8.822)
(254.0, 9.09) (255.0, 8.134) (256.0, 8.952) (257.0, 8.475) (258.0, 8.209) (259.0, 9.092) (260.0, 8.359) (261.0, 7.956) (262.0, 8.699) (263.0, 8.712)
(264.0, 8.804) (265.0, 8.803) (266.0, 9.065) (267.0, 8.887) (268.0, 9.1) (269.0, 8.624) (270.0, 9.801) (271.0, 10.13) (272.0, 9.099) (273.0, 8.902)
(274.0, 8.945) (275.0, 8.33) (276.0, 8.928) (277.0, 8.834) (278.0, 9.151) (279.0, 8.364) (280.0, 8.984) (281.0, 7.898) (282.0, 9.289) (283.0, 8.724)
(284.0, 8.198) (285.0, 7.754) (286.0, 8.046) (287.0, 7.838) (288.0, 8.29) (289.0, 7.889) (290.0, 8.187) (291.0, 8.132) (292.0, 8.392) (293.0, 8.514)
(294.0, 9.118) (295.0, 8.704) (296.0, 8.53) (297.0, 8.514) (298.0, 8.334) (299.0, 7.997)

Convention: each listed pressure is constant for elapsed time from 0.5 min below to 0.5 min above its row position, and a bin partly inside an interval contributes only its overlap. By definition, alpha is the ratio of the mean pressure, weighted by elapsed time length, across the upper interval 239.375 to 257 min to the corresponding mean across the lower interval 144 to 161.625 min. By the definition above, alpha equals 1.20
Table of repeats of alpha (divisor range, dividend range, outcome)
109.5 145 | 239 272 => 1.14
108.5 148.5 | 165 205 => 1.25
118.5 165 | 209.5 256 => 1.13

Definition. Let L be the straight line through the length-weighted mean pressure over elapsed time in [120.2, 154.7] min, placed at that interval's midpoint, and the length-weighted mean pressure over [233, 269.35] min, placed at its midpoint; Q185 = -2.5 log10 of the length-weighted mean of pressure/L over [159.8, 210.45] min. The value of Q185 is -0.22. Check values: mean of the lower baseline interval 6.66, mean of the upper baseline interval 8.24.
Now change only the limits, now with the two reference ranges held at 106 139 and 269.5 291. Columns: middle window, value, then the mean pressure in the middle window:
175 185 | -0.116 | 9.05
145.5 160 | 0.199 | 6.66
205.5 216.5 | 0.056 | 7.88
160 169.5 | -0.107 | 8.9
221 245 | 0.077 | 7.83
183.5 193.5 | -0.140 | 9.31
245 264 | 0.009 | 8.44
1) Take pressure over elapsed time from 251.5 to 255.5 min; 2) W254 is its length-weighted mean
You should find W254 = 8.65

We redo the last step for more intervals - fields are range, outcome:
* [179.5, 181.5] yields 8.92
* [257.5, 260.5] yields 8.55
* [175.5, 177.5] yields 9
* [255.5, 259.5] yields 8.68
